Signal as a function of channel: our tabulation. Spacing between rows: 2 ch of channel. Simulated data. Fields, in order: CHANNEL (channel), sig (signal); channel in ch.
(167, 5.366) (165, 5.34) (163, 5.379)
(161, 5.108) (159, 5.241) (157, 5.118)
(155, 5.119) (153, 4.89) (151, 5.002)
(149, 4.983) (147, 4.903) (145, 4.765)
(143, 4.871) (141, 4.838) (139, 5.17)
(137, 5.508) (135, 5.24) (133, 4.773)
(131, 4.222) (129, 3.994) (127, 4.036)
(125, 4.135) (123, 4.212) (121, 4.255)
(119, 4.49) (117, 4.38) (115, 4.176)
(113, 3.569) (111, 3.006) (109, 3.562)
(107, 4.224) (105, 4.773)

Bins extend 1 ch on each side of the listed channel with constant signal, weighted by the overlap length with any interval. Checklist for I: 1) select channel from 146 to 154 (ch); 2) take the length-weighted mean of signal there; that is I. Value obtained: 4.94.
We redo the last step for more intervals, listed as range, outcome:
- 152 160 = 5.09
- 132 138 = 5.17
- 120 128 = 4.16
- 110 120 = 3.92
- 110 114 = 3.29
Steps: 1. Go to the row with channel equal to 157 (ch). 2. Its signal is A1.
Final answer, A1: 5.118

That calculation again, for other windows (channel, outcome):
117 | 4.38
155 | 5.119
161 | 5.108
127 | 4.036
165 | 5.34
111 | 3.006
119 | 4.49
